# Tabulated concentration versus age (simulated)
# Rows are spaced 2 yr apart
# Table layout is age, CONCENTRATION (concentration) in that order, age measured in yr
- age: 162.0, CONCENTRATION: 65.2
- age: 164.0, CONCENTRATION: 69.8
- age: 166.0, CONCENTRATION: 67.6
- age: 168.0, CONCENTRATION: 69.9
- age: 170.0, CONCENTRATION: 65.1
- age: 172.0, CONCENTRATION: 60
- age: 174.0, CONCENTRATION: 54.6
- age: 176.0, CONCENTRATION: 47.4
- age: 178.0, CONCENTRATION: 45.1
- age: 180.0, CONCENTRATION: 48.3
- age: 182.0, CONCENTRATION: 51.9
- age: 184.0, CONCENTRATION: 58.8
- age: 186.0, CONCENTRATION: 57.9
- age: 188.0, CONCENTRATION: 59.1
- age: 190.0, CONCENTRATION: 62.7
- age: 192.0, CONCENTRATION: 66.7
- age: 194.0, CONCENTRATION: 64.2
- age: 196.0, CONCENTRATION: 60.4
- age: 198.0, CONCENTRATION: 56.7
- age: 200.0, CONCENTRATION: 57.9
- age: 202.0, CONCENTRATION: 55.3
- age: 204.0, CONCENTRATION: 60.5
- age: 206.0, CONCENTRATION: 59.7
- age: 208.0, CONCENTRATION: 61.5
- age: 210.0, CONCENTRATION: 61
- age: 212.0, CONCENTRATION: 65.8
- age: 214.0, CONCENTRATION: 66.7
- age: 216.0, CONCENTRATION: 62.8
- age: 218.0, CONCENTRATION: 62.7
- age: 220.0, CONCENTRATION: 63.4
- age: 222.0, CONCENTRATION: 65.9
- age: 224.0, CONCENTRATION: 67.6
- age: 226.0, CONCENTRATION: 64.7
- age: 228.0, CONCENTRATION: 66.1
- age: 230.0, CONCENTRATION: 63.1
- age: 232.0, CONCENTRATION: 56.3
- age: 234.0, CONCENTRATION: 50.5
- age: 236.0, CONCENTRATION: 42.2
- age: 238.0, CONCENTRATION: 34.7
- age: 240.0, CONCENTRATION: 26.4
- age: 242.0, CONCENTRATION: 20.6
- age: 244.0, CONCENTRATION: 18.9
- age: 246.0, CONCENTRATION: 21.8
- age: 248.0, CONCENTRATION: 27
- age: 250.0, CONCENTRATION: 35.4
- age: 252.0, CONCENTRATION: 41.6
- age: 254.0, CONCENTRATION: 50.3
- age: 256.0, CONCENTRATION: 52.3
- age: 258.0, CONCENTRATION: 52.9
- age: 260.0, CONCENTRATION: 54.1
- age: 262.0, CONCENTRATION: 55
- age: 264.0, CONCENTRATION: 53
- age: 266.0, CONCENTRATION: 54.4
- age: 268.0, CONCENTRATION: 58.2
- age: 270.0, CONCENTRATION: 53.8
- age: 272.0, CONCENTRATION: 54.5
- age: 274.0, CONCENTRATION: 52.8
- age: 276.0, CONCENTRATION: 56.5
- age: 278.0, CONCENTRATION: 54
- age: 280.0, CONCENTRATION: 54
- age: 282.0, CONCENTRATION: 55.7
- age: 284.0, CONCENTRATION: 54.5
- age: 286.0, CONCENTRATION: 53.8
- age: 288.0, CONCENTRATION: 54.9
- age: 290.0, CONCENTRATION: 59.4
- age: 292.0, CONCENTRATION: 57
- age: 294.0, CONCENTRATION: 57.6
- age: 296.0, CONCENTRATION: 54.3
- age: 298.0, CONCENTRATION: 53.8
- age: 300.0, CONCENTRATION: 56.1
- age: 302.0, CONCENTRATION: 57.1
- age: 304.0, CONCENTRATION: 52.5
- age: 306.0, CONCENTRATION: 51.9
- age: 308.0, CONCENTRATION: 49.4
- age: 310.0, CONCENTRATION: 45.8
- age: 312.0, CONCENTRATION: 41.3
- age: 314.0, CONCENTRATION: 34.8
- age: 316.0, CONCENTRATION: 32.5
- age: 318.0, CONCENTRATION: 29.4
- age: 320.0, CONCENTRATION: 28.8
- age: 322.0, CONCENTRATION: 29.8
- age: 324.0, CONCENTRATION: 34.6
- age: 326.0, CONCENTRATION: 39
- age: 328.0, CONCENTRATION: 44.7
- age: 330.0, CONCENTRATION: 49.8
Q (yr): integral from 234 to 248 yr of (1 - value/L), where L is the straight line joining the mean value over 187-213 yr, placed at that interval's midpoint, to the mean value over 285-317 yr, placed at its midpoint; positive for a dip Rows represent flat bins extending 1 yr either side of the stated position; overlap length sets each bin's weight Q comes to 6.9 yr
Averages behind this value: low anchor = 60.9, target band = 29.1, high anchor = 50.8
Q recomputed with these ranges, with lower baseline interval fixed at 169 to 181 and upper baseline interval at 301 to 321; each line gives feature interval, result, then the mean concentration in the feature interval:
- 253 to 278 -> -4.3 yr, 54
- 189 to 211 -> -3.9 yr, 60.6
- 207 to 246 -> -2.7 yr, 52.9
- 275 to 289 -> -3.2 yr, 54.8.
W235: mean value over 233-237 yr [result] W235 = 46.4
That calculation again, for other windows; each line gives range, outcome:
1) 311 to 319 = 34.5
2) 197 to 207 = 58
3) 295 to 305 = 54.8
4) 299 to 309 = 53.4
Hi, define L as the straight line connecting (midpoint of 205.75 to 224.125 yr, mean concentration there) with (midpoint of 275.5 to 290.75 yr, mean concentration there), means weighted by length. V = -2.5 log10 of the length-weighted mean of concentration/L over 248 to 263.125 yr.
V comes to 0.23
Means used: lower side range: 63.7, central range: 47.4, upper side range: 55.2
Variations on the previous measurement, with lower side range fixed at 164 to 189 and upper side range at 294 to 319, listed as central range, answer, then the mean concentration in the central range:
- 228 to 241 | 0.13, 47.1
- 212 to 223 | -0.19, 64.4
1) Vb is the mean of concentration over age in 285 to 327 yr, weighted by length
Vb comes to 46.4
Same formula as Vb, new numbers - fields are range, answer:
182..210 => 59.8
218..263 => 47.2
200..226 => 62.6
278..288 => 54.5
